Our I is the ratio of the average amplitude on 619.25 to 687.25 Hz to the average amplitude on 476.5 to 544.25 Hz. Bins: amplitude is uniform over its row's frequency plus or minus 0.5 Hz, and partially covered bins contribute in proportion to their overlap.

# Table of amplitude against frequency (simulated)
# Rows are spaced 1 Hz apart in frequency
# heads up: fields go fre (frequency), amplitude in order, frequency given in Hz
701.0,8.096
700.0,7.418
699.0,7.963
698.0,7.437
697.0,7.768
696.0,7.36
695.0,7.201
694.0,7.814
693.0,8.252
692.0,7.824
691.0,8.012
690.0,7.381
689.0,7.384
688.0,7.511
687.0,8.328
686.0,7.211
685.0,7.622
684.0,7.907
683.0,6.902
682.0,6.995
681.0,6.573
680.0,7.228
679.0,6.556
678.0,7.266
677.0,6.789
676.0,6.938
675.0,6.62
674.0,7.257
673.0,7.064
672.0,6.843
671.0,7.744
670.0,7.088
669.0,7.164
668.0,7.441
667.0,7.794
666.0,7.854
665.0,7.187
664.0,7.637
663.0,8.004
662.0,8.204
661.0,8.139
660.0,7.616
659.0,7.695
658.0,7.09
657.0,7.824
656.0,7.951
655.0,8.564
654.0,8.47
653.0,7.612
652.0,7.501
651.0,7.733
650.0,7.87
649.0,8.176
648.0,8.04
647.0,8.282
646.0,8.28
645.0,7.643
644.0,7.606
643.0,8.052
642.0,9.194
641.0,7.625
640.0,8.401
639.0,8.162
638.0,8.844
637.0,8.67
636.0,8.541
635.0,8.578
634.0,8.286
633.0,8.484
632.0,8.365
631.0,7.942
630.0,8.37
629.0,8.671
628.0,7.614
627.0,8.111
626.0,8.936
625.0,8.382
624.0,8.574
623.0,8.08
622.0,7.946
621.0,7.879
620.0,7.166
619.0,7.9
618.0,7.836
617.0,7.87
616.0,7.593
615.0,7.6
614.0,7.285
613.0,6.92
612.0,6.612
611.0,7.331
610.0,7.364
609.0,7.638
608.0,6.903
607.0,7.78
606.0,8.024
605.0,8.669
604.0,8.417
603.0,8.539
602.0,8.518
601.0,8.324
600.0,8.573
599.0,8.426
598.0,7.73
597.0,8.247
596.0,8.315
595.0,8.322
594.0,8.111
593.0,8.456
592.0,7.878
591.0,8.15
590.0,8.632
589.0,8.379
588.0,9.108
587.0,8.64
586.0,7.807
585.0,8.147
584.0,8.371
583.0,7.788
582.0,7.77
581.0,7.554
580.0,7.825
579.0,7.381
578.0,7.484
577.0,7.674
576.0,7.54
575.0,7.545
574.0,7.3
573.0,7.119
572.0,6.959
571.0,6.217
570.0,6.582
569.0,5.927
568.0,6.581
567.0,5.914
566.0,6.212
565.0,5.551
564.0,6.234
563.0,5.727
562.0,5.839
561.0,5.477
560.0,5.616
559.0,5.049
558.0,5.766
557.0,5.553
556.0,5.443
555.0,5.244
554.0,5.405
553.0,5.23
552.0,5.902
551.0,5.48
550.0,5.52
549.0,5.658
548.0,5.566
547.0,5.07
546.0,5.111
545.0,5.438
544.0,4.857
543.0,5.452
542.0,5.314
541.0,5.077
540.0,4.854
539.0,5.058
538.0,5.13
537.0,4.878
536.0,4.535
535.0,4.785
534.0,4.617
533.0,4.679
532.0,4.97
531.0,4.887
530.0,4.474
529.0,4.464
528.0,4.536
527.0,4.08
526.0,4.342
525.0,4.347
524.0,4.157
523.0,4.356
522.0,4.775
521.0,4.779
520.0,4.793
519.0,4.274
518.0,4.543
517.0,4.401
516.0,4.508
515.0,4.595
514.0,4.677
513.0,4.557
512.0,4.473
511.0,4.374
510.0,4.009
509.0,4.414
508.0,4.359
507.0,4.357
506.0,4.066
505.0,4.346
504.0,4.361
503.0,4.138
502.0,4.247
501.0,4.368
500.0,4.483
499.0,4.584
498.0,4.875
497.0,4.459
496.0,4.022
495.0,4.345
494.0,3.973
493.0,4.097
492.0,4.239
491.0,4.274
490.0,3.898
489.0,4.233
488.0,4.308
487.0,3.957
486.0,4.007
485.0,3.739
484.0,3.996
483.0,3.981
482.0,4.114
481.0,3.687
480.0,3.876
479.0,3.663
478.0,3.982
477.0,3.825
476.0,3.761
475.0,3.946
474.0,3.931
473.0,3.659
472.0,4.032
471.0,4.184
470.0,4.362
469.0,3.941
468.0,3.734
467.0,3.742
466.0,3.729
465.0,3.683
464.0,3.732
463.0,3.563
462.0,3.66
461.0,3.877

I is 1.77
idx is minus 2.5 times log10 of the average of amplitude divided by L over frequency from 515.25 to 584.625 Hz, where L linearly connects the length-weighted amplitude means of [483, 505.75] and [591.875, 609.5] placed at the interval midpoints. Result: 0.129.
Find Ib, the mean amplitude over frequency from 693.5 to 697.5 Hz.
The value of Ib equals 7.54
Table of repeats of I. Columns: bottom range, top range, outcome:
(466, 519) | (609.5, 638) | 1.92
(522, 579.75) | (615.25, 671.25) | 1.44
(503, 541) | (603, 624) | 1.69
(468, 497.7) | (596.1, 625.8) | 1.96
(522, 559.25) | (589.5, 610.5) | 1.63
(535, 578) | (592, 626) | 1.37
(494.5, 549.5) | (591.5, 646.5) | 1.74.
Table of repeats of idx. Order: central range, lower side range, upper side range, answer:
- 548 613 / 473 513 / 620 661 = -0.095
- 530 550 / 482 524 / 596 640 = 0.098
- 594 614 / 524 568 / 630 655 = -0.136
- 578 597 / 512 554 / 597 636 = -0.178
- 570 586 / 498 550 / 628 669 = -0.217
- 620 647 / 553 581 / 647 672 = -0.125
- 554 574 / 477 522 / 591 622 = 0.085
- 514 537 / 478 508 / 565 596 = 0.189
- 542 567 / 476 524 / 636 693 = -0.026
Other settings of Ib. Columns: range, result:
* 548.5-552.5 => 5.64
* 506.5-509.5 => 4.38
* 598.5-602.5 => 8.46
